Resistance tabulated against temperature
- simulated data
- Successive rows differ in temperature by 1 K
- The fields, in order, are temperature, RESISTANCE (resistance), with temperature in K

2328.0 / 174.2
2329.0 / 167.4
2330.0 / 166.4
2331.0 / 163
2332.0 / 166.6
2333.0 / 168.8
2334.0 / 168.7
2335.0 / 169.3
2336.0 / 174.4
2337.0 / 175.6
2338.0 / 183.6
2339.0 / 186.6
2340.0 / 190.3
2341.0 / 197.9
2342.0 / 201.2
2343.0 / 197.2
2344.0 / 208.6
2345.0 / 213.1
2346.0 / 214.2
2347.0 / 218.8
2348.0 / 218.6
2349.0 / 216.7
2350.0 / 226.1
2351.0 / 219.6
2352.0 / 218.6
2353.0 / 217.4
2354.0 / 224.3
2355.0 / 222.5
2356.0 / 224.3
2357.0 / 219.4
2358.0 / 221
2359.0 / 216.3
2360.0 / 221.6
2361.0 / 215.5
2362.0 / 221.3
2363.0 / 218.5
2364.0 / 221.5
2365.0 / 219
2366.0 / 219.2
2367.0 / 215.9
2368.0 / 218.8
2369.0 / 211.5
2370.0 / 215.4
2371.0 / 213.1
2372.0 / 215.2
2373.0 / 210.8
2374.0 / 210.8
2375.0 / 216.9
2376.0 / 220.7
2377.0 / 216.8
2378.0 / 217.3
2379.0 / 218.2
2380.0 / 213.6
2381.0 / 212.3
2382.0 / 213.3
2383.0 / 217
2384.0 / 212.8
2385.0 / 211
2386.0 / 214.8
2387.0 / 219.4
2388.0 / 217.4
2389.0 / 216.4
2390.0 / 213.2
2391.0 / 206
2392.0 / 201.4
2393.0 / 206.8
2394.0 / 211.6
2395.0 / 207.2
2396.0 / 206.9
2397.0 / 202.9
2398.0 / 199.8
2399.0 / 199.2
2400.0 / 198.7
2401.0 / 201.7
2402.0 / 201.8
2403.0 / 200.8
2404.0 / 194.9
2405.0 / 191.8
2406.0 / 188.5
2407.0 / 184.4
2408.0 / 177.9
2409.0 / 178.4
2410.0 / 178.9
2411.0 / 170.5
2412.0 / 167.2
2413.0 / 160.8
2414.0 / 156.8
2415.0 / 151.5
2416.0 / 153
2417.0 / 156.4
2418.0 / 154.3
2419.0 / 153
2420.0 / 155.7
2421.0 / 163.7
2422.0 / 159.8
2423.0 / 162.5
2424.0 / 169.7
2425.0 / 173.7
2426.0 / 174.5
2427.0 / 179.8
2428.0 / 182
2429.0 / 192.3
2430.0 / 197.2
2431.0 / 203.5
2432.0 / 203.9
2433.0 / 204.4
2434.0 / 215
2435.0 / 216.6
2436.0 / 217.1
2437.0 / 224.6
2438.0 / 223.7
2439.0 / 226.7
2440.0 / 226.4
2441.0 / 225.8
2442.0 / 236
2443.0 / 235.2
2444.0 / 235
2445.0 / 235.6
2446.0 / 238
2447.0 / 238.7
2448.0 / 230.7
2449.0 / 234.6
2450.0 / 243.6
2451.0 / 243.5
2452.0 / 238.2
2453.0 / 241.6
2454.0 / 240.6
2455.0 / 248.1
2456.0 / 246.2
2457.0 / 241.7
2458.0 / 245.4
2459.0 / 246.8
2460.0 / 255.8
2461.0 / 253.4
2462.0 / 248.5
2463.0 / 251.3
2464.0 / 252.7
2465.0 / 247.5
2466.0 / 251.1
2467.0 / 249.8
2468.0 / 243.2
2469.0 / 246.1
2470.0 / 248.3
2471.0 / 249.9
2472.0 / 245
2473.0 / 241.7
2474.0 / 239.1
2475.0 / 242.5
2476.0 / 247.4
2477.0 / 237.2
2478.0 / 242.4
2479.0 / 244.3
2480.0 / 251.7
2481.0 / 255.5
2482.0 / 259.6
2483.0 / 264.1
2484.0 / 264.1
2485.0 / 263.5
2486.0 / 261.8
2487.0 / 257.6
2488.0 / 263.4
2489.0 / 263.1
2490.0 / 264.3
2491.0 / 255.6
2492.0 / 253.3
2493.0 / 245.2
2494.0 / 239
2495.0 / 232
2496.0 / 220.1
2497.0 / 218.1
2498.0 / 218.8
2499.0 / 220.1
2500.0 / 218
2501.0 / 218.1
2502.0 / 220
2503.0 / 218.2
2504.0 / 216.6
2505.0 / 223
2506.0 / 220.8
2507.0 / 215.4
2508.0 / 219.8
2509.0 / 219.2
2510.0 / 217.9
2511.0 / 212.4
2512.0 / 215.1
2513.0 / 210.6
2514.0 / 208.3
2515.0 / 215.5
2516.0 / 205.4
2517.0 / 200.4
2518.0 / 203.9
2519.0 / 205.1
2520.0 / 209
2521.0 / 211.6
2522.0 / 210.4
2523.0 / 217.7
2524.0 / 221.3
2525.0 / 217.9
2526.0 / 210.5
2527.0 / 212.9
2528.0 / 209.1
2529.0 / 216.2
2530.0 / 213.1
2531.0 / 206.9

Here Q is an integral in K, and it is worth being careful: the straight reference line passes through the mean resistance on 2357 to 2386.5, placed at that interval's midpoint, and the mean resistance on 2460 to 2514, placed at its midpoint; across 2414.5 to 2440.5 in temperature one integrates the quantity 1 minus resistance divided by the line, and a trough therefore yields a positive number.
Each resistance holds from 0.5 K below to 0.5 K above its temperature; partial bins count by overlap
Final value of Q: 4.7 K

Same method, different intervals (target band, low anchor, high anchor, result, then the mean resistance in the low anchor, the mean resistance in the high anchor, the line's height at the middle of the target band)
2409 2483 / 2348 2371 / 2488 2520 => 1.2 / 219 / 223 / 222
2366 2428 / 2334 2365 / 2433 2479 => 7.6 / 209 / 239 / 222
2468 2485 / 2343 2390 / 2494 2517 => -2.5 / 217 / 218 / 217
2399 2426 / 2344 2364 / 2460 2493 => 7.0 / 219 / 252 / 235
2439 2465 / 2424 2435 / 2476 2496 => -3.0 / 193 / 253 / 217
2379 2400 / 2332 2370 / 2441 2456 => 0.9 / 208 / 238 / 220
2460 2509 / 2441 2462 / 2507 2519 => -3.6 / 241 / 212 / 225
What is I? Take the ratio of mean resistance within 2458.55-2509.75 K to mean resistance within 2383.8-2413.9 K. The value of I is 1.23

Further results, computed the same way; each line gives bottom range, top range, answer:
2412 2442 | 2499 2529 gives 1.15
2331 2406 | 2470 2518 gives 1.13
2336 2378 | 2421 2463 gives 1.04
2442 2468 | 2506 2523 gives 0.87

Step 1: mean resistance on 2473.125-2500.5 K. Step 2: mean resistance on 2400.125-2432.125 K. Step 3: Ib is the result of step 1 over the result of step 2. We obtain 1.4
